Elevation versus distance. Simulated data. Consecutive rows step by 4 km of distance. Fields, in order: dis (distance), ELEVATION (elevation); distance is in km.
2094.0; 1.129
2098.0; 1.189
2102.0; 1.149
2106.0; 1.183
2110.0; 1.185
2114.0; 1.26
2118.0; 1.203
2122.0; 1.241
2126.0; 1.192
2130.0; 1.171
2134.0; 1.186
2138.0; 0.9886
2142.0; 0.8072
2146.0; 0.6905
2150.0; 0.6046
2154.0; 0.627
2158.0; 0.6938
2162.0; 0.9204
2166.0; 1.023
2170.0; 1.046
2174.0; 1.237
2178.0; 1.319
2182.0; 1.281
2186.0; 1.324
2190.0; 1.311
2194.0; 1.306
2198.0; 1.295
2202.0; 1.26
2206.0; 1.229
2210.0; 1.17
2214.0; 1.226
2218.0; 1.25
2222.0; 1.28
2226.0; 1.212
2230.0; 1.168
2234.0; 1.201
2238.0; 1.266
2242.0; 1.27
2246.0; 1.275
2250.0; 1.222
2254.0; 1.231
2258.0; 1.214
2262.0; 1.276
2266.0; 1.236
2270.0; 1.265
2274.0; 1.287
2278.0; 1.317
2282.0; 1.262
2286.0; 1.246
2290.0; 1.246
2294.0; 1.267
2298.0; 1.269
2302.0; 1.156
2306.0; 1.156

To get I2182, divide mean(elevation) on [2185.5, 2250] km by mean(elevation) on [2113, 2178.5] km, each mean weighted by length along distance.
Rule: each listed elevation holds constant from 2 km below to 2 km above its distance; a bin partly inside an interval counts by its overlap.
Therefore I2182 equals 1.2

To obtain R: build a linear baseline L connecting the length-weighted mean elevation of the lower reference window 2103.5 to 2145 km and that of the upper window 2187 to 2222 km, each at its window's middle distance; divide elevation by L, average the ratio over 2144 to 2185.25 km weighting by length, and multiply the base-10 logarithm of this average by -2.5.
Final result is 0.25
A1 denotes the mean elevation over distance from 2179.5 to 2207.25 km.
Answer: 1.29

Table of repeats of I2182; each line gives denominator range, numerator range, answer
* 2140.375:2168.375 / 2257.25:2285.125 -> 1.65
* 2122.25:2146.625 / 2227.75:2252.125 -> 1.19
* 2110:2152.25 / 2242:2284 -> 1.21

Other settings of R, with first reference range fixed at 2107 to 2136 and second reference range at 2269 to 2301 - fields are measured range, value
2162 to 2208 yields 0.00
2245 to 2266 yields 0.01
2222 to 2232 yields 0.03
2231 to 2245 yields 0.01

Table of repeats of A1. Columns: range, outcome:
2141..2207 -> 1.06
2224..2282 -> 1.25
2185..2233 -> 1.25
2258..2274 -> 1.26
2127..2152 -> 0.919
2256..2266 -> 1.24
